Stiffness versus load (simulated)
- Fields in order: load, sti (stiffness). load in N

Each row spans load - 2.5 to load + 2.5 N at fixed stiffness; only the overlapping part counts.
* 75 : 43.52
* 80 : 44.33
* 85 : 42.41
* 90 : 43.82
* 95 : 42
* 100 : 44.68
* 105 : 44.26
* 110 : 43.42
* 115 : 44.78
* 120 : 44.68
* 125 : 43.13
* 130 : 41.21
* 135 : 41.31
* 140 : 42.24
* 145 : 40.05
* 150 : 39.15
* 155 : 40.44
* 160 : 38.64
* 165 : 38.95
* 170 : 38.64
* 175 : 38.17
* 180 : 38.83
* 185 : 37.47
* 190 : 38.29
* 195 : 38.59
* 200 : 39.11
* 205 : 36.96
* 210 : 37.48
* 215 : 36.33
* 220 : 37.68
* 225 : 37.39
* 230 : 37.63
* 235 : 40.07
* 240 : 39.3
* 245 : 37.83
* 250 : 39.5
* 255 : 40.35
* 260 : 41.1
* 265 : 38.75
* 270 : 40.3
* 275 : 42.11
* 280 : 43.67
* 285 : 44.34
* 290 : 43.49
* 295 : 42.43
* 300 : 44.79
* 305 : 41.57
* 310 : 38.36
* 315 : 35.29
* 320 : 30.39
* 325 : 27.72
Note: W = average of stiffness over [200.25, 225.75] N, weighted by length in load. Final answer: 37.3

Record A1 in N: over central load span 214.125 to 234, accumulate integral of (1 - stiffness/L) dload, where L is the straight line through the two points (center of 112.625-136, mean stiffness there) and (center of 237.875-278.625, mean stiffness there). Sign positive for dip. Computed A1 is 1.59 N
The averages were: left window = 43.1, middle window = 37.5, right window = 40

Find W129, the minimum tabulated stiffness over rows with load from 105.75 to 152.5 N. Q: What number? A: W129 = 39.15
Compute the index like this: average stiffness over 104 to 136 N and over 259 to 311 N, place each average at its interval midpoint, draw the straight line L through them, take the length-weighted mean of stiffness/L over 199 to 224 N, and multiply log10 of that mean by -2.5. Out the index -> 0.14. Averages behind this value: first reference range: 43.3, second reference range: 42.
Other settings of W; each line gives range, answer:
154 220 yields 38.2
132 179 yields 39.7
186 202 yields 38.5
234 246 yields 39.1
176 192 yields 38.2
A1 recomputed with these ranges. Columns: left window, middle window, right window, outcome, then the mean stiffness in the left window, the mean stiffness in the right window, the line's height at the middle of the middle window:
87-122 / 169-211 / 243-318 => 4.2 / 43.9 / 40.9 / 42.4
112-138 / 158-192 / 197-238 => 1.5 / 43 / 37.9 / 40.2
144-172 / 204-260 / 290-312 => 3.2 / 39.3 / 42.1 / 40.7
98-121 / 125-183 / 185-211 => 1.8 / 44.3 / 38.1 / 41.2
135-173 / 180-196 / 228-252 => 0.5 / 39.8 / 38.9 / 39.4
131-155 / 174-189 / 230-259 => 0.8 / 40.7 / 39.3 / 40.2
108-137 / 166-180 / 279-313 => 1.4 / 43.1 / 42.5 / 42.9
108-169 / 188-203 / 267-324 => 0.9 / 41.4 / 40.3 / 41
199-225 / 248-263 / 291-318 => -0.6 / 37.4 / 40.5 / 38.8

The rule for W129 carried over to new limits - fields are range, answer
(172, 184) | 38.17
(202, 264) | 36.33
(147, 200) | 37.47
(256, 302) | 38.75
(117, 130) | 41.21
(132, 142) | 41.31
